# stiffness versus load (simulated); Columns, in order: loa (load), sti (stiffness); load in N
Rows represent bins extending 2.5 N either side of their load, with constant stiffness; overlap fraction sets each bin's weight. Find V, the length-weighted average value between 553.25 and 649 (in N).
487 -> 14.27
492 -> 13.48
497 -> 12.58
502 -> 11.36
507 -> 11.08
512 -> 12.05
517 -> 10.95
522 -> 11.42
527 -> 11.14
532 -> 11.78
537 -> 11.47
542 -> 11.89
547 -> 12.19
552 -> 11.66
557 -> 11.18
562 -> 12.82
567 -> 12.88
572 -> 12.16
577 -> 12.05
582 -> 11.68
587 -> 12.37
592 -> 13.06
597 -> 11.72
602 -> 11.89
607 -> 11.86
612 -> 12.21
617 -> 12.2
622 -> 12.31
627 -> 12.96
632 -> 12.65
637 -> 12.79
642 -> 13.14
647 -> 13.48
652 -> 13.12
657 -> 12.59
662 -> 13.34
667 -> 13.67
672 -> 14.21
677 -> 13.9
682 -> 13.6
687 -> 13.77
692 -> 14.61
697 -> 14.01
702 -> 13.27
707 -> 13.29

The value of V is 12.4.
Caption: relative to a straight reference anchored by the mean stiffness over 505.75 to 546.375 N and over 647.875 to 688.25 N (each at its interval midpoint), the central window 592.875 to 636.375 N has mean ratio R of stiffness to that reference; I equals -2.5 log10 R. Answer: 0.04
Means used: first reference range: 11.5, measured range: 12.3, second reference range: 13.5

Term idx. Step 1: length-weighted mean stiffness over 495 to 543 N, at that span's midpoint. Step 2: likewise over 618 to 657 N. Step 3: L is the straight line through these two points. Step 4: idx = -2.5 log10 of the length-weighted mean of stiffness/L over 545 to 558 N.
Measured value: 0.02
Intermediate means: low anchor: 11.6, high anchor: 12.9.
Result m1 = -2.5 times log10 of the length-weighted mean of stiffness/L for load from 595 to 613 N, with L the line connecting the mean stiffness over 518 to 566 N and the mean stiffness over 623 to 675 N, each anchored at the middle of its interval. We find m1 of 0.06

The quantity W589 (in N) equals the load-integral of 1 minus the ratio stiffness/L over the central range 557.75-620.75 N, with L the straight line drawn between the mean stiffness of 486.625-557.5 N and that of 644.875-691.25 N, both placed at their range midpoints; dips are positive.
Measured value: 2.1 N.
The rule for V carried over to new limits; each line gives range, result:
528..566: 11.9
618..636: 12.6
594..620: 12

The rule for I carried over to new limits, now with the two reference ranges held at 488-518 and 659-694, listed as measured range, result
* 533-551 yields 0.058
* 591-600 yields 0.066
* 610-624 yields 0.085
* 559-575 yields 0.015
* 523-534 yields 0.082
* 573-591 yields 0.066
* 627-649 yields 0.037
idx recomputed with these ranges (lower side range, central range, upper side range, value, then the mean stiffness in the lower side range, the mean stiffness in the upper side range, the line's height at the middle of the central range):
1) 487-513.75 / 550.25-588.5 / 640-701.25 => 0.06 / 12.3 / 13.6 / 12.8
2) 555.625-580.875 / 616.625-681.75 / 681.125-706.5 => 0.01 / 12.2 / 13.8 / 13.3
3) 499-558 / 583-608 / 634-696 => 0.03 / 11.5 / 13.5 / 12.5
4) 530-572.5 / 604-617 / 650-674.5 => 0.06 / 12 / 13.4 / 12.7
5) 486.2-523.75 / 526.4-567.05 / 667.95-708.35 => 0.05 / 12.1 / 13.8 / 12.5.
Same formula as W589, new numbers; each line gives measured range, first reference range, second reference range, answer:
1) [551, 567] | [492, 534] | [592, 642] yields -0.12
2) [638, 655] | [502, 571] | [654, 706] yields 0.05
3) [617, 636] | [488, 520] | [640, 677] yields 0.76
